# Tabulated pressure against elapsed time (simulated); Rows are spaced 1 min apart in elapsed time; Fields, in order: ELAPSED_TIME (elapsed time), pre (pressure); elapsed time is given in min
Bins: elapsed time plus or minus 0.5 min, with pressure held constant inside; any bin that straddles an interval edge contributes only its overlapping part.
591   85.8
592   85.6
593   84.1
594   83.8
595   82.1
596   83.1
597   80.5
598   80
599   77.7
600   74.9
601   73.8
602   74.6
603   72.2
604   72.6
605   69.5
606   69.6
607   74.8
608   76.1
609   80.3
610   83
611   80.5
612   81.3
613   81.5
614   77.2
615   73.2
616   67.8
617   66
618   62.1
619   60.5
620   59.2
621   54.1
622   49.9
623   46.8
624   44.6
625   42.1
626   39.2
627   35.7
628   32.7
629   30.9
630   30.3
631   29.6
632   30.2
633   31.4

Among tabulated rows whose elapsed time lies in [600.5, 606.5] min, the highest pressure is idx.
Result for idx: 74.6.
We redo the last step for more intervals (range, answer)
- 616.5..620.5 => 66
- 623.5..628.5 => 44.6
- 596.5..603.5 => 80.5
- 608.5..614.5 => 83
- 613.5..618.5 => 77.2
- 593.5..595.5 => 83.8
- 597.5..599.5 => 80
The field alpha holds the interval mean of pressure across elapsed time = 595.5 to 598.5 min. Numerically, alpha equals 81.2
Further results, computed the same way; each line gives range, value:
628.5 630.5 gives 30.6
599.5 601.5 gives 74.3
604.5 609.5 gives 74.1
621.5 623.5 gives 48.3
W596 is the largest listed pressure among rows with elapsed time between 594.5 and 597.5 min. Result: 83.1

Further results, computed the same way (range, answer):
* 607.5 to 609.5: 80.3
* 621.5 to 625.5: 49.9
